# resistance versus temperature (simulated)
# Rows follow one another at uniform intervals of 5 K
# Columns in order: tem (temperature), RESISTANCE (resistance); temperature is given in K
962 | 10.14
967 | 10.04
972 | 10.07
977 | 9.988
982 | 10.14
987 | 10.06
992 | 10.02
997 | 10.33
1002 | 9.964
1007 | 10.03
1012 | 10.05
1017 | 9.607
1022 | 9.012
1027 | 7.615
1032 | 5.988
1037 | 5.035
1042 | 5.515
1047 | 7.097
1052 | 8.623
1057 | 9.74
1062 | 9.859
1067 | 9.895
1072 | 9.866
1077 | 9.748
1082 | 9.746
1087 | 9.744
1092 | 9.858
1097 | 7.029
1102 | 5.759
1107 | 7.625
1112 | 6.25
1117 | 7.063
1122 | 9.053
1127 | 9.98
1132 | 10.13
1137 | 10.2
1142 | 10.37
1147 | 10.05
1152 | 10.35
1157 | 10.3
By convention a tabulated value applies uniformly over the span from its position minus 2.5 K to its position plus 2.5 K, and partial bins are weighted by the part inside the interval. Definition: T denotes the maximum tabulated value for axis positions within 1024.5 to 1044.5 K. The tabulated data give 7.615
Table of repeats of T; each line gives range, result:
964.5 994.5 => 10.14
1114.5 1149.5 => 10.37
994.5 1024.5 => 10.33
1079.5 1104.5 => 9.858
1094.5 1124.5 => 9.053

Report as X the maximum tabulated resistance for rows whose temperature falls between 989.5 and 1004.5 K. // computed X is 10.33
